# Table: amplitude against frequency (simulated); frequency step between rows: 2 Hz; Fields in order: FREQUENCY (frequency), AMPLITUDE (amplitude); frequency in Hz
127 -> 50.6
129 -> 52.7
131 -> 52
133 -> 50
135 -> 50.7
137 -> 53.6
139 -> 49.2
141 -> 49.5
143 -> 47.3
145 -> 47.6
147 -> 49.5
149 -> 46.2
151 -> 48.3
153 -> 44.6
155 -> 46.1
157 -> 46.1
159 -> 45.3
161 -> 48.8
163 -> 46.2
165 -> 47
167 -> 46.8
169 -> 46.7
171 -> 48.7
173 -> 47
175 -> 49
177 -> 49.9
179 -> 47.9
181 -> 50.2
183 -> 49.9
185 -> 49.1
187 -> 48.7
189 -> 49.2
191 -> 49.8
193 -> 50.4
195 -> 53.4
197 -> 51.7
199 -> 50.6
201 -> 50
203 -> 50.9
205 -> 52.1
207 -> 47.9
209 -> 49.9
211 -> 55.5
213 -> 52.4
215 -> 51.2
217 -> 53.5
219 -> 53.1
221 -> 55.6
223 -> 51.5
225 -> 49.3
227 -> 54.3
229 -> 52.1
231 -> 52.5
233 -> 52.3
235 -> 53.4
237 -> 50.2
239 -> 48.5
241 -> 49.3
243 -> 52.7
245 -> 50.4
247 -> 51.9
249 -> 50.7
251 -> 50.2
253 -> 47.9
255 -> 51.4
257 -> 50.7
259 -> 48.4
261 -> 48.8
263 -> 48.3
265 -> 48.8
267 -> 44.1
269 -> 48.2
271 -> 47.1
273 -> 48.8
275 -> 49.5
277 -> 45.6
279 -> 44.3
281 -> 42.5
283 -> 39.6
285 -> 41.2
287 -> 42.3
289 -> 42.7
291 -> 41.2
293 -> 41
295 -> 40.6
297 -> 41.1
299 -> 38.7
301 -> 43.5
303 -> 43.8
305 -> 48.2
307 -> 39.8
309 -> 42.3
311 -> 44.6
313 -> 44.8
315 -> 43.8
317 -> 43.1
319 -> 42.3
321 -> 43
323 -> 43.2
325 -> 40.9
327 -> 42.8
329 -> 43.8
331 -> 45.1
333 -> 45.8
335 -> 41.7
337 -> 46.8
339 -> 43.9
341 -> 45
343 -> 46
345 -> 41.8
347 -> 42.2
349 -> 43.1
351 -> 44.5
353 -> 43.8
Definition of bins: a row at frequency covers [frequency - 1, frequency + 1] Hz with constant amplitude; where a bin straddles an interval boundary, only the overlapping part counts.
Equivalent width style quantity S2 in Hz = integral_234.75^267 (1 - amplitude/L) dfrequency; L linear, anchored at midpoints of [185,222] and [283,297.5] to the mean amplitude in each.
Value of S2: -2.78 Hz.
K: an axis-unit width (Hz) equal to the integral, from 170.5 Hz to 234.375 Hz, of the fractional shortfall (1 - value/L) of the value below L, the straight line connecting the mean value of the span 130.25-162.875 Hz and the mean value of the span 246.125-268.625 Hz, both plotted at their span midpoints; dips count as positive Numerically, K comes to -2.9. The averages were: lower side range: 48.3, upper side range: 49.2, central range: 51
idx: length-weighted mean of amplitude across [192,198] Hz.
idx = 51.8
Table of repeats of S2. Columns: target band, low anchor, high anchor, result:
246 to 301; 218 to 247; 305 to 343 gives 2.9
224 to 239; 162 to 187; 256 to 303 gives -1.8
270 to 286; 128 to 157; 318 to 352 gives 0.1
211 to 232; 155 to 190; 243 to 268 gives -1.7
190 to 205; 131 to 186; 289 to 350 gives -1.3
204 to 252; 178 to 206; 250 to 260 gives -1.7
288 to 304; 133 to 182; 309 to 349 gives 1.1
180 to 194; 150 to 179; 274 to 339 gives -0.9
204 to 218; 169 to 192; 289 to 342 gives -1.2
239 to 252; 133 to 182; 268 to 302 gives -1.7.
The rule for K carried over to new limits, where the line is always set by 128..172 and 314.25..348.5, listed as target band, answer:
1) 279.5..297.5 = 1.3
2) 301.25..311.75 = 0.1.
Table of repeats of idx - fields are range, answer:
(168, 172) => 47.7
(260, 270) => 47.6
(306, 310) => 41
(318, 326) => 42.3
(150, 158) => 46.3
